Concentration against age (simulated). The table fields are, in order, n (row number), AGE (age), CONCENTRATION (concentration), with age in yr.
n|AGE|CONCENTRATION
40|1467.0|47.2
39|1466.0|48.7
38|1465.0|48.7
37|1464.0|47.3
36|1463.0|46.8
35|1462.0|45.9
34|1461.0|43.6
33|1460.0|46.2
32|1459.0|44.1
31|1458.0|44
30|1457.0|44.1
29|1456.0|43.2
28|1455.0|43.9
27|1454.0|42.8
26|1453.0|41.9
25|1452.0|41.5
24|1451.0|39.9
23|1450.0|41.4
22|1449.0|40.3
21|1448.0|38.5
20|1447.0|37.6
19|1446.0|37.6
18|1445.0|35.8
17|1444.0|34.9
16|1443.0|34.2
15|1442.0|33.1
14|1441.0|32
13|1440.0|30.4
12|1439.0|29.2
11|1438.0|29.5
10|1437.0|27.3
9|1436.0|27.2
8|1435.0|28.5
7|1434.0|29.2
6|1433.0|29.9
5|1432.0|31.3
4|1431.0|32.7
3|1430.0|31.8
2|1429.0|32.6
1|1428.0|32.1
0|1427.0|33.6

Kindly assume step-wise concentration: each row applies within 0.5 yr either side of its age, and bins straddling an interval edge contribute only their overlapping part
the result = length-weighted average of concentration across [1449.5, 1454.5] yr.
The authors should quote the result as 41.5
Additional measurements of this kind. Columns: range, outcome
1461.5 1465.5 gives 47.2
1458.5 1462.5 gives 45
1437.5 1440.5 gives 29.7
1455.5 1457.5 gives 43.7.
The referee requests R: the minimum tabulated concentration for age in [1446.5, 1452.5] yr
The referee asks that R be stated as 37.6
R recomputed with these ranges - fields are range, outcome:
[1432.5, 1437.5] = 27.2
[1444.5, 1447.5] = 35.8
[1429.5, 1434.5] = 29.2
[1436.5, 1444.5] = 27.3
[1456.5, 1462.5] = 43.6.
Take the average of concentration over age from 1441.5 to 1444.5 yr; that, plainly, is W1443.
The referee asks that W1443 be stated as 34.1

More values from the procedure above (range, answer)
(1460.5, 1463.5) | 45.4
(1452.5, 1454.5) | 42.3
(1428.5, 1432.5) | 32.1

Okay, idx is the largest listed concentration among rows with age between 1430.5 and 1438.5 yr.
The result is 32.7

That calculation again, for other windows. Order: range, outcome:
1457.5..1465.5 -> 48.7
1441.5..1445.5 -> 35.8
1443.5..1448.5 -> 38.5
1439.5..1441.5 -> 32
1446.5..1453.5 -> 41.9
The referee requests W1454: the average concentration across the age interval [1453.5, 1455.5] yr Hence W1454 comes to 43.3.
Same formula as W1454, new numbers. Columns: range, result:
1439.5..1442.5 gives 31.8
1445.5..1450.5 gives 39.1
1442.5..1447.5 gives 36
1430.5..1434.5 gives 30.8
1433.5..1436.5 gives 28.3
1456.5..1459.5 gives 44.1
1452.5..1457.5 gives 43.2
